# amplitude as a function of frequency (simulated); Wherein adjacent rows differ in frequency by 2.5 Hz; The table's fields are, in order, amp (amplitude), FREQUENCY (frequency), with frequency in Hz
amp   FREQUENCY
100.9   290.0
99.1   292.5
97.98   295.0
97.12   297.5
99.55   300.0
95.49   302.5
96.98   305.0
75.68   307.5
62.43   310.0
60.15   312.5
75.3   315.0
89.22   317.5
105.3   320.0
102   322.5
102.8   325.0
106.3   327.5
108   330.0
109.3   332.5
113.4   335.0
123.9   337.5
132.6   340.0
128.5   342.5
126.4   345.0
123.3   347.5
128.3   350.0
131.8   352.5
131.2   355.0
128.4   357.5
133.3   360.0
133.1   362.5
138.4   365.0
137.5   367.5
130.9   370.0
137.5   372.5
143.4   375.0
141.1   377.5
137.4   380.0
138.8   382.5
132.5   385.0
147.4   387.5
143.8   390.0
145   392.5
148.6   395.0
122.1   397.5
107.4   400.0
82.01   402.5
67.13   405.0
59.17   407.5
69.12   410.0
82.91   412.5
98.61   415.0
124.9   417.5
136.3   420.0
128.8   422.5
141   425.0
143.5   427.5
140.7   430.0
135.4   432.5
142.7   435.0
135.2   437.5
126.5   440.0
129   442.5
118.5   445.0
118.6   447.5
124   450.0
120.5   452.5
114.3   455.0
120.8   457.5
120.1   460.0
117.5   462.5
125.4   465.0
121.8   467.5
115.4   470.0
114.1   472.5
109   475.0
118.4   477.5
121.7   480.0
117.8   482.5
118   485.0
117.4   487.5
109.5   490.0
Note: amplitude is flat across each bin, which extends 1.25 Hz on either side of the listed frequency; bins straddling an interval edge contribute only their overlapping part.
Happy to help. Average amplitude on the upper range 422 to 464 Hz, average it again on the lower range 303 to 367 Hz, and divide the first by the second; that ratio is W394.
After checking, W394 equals 1.2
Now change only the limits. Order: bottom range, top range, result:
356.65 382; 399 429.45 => 0.76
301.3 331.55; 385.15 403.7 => 1.42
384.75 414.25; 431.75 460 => 1.16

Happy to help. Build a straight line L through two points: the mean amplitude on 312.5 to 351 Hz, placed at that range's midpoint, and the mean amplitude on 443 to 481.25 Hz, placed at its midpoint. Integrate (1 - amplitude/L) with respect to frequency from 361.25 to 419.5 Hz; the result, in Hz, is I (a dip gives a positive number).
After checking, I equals -3.51 Hz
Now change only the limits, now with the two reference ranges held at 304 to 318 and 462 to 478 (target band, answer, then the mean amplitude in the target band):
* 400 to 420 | 2.7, 88.2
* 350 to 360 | -5.0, 131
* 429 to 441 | -3.1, 136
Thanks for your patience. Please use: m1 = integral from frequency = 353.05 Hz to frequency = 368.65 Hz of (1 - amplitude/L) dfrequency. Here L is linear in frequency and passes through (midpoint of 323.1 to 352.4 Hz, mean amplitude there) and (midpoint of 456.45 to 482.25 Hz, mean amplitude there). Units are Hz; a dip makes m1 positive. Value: -2.0 Hz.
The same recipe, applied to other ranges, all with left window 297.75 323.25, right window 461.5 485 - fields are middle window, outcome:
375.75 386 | -3.89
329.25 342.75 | -4.09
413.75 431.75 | -3.74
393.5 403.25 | -1.34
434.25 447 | -2.02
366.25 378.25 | -4.84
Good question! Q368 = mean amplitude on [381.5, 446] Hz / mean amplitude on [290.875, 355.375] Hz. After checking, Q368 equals 1.2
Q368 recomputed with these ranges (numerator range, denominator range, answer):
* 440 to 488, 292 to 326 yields 1.33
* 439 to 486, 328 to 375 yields 0.94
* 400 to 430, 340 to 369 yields 0.80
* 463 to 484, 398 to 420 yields 1.30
